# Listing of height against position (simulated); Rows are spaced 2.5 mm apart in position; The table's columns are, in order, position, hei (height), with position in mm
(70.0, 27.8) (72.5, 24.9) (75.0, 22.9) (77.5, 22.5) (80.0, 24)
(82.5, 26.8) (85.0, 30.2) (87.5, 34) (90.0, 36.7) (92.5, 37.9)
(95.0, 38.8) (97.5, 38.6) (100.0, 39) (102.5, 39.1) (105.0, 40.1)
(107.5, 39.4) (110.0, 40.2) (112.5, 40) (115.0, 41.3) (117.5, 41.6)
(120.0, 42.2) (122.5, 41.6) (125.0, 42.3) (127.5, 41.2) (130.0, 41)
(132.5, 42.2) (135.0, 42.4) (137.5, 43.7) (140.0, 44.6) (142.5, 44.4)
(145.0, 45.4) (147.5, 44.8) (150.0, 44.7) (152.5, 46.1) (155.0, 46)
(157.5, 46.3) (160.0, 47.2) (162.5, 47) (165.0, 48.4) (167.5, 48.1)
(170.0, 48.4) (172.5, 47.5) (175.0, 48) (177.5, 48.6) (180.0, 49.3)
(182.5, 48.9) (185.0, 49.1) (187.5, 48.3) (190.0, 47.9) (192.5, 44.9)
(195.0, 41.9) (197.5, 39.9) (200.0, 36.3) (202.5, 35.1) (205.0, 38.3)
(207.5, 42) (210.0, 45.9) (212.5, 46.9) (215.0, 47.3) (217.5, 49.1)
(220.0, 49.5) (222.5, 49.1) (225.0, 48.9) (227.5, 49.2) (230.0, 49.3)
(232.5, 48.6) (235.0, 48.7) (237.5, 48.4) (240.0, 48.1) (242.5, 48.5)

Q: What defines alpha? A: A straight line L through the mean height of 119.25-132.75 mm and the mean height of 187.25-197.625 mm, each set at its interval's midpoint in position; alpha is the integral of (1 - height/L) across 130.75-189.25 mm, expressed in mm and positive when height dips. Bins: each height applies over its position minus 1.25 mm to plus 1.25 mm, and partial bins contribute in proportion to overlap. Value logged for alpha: -4.3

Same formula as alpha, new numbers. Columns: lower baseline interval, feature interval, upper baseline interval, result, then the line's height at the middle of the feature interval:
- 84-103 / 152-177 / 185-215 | -3.95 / 40.9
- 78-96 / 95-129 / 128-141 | -2.58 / 37.7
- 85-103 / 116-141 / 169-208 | -1.47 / 39.9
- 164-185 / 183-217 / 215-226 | 3.56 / 48.7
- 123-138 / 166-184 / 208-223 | -1.38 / 45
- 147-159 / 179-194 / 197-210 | -2.45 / 41.2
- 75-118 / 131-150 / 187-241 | -2.28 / 39.2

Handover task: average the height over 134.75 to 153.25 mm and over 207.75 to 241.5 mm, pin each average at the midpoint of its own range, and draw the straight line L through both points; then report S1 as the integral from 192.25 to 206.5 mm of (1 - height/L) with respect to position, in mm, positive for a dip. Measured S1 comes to 2.4 mm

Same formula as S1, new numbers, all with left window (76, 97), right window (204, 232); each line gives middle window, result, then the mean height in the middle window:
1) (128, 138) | -1.4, 42.1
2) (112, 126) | -2.5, 41.6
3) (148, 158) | -1.6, 45.7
